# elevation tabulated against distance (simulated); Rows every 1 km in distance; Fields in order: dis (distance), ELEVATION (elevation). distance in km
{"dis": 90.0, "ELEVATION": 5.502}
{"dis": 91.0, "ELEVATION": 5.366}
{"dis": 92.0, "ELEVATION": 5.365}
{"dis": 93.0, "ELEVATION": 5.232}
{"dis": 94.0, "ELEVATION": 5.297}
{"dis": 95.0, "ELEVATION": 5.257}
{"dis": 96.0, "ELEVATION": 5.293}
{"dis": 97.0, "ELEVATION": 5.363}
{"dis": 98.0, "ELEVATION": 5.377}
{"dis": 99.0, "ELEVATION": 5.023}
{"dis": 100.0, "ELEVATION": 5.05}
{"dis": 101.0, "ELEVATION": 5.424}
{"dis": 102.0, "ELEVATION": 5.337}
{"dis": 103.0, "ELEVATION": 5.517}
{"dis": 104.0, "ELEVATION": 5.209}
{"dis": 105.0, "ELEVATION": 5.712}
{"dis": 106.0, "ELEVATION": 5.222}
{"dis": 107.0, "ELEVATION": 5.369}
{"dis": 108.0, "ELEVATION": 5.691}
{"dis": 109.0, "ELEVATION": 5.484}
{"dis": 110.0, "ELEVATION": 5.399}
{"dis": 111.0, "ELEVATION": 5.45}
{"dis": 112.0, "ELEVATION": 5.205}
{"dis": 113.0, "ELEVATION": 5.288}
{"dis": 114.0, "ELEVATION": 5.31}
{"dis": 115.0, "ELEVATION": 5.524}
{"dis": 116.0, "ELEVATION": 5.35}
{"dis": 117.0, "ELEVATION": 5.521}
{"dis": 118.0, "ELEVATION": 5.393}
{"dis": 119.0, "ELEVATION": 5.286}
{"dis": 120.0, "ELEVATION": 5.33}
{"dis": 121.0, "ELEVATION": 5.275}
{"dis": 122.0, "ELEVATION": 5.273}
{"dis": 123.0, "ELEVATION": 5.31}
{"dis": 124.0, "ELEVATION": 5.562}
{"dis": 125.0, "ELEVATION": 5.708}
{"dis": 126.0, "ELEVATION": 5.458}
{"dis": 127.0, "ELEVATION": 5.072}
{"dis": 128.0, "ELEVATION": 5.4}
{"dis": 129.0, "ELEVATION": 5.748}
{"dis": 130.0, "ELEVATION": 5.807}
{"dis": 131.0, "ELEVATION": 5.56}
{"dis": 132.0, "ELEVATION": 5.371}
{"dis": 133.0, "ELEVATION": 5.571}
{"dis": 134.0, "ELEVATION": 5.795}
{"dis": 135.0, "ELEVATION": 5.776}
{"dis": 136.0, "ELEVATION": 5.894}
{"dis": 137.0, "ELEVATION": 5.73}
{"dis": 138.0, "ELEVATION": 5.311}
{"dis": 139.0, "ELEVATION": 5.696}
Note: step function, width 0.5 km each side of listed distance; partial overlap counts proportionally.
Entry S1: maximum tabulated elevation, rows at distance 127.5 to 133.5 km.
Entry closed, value 5.807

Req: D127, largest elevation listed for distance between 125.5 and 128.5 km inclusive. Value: 5.458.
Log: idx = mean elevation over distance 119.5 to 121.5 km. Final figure 5.3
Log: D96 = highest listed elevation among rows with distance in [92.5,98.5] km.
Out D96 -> 5.377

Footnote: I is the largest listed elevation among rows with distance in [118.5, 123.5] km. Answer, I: 5.33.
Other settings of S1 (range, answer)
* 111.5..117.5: 5.524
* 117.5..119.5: 5.393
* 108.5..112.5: 5.484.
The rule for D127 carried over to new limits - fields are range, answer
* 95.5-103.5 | 5.517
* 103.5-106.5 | 5.712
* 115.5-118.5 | 5.521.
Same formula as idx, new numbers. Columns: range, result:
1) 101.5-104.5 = 5.35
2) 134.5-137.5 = 5.8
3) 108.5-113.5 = 5.37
